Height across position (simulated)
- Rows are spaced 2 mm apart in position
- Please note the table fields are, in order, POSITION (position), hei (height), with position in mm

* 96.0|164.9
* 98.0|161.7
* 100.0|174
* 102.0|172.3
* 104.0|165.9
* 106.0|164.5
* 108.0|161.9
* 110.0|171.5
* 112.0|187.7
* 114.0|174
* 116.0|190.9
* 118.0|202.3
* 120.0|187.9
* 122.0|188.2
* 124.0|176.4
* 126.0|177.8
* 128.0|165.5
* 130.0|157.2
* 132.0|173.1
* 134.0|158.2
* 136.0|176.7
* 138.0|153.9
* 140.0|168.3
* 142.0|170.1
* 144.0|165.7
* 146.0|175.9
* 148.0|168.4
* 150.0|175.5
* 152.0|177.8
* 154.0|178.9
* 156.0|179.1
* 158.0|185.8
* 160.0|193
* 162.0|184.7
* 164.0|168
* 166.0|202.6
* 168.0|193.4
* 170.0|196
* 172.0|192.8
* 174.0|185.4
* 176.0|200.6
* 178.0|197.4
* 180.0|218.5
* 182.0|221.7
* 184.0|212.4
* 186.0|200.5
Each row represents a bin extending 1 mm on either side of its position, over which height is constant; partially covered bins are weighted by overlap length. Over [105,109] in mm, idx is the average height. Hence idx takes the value 163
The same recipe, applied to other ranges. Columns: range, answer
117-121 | 195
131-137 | 169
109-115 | 178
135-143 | 167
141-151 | 171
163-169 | 188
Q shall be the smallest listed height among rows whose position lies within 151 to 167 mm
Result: 168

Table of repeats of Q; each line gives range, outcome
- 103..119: 161.9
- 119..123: 187.9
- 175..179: 197.4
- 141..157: 165.7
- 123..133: 157.2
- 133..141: 153.9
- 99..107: 164.5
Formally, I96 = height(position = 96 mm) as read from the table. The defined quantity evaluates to 164.9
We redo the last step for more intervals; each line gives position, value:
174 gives 185.4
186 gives 200.5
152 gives 177.8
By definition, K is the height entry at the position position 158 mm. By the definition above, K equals 185.8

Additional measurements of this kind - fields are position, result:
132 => 173.1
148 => 168.4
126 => 177.8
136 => 176.7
